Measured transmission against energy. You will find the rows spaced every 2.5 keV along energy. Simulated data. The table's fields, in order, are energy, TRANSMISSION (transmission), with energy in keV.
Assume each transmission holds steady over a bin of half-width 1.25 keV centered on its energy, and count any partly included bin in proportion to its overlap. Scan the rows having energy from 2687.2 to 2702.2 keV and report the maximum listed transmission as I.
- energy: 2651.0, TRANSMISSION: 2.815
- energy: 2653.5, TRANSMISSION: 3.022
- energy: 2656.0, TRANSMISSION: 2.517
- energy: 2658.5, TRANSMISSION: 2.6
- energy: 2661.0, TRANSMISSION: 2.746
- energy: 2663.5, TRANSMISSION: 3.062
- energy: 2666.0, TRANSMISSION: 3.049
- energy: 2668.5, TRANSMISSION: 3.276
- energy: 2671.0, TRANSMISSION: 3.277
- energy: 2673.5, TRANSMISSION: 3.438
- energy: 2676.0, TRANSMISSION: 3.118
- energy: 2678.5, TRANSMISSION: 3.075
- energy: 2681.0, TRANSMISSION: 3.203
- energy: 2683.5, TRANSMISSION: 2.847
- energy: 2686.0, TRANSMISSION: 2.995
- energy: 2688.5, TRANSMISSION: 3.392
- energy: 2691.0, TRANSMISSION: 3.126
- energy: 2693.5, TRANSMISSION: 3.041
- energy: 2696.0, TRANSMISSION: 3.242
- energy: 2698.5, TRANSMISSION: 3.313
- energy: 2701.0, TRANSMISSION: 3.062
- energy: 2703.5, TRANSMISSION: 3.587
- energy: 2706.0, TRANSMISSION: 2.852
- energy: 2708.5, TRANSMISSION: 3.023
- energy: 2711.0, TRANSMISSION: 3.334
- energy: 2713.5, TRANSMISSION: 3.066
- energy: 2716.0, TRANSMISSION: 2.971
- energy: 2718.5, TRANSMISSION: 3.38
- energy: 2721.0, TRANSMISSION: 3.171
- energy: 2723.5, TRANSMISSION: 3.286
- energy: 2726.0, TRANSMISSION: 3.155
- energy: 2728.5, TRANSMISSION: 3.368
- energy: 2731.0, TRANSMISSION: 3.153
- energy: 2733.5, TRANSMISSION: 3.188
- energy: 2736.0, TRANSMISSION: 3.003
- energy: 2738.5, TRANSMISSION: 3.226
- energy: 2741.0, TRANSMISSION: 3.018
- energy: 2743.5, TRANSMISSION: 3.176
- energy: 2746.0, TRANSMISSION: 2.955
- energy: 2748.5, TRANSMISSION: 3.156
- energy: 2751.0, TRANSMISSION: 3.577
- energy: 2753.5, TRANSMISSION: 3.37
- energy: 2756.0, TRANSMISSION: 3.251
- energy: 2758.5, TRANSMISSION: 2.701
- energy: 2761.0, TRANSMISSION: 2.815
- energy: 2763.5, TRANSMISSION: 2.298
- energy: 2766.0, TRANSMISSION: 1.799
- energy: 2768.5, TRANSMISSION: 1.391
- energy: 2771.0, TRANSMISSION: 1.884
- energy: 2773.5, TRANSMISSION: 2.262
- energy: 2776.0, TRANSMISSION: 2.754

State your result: 3.392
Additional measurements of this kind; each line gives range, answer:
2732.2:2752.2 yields 3.577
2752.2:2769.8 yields 3.37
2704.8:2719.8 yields 3.38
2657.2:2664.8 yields 3.062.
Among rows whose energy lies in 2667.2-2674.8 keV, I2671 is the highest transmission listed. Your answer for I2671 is 3.438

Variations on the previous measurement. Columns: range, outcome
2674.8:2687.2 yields 3.203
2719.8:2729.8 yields 3.368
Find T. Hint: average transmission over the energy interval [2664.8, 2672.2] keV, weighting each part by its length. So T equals 3.2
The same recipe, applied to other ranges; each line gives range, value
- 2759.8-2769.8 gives 2.07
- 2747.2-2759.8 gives 3.21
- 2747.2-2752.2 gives 3.36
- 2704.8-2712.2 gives 3.07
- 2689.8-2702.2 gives 3.16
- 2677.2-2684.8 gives 3.04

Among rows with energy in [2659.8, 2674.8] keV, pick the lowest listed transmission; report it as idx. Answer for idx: 2.746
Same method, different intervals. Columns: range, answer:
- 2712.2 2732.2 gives 2.971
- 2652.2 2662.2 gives 2.517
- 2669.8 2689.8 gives 2.847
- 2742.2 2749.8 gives 2.955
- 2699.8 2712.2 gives 2.852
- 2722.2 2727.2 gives 3.155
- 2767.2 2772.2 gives 1.391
